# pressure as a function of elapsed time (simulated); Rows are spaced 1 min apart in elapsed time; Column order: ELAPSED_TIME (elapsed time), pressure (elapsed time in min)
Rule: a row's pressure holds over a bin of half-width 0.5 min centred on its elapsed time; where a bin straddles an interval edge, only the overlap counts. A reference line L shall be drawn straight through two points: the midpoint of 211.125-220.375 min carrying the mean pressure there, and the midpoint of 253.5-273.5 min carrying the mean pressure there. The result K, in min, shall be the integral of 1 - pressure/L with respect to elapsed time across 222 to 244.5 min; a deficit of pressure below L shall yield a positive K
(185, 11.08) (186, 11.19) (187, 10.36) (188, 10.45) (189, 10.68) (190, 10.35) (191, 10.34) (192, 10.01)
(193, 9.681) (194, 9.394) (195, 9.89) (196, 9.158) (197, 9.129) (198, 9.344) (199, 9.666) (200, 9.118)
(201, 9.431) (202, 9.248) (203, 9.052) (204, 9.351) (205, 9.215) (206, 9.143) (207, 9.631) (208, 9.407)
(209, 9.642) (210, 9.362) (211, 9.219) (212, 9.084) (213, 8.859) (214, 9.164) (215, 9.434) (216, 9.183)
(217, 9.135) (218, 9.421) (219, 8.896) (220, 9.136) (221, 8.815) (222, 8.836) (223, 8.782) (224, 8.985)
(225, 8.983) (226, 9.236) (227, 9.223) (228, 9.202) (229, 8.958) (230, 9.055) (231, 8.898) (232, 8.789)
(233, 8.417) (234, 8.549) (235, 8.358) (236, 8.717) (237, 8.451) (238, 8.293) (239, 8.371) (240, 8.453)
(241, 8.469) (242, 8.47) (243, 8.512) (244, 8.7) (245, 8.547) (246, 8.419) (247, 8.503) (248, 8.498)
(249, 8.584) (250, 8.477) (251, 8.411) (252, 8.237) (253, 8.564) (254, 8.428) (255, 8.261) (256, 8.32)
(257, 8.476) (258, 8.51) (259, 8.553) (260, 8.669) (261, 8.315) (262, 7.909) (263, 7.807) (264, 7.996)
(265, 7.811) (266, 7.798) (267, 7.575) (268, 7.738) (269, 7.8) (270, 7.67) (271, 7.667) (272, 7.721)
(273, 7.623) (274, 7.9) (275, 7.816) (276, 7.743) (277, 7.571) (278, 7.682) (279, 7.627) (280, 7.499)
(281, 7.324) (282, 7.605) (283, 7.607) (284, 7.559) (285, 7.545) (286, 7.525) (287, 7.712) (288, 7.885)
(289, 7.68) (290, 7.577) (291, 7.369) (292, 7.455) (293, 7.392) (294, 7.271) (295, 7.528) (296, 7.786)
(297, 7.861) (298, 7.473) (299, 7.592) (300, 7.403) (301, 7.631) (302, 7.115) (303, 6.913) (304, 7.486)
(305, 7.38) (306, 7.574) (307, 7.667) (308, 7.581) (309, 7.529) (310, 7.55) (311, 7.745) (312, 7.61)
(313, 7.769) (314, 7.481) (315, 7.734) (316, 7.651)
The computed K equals 0.0 min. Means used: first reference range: 9.15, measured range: 8.72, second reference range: 8.03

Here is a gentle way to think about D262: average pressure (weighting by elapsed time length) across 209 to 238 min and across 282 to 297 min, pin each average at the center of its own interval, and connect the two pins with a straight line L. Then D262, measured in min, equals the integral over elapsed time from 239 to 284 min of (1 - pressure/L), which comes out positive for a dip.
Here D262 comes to 0.5 min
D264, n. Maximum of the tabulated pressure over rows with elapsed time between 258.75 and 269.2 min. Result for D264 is 8.669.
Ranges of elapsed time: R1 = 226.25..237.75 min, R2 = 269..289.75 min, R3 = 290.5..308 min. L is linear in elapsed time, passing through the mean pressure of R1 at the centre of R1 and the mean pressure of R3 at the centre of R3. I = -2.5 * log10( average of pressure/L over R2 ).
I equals 0.03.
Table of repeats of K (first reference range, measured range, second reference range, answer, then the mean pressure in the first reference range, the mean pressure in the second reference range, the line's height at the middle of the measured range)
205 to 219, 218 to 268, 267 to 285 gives -0.3 min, 9.27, 7.65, 8.48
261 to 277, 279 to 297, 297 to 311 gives 0.1 min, 7.78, 7.48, 7.62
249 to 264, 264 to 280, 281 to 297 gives 0.5 min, 8.35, 7.57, 7.98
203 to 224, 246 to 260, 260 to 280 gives -0.4 min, 9.18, 7.79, 8.21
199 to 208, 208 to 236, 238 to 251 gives -0.3 min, 9.3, 8.49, 8.94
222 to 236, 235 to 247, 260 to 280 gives 0.1 min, 8.87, 7.79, 8.56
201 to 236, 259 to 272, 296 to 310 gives 0.4 min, 9.08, 7.49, 8.2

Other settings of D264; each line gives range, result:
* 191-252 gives 10.34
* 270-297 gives 7.9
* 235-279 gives 8.717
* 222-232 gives 9.236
